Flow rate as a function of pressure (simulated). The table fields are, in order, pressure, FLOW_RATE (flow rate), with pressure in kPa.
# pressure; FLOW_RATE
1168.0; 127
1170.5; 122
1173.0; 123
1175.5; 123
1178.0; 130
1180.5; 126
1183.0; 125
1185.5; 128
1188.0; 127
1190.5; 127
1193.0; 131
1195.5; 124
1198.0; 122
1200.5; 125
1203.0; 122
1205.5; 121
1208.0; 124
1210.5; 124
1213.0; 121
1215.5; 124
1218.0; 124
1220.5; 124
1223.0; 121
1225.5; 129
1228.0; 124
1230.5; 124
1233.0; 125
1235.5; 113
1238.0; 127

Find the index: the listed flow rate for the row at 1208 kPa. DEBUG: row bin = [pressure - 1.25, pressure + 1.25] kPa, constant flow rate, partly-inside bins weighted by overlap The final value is 124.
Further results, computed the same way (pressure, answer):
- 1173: 123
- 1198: 122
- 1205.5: 121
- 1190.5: 127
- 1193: 131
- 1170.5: 122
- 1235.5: 113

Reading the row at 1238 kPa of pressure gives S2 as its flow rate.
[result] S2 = 127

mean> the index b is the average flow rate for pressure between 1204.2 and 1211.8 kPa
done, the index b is 123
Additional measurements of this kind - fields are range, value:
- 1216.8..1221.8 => 124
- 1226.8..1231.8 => 124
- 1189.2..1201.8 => 126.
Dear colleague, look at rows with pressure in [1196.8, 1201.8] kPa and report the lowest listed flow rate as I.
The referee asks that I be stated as 122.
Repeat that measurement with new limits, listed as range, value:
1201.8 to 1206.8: 121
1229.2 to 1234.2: 124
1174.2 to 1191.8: 123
